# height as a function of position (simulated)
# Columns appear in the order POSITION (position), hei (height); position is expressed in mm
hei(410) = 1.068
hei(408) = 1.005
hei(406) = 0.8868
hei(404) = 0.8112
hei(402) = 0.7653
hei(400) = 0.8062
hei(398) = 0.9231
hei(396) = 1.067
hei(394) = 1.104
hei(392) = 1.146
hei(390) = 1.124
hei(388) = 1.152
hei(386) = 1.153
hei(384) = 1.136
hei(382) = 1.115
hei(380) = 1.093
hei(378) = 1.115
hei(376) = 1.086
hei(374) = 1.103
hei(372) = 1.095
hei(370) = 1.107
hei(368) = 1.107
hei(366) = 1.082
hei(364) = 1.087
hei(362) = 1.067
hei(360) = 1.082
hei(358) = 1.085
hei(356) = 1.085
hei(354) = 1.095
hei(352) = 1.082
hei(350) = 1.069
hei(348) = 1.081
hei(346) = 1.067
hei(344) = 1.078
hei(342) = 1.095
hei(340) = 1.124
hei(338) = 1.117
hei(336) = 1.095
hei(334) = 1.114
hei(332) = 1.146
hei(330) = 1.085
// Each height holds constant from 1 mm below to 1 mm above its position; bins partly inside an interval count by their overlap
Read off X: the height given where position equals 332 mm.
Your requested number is 1.146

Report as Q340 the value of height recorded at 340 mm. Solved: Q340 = 1.124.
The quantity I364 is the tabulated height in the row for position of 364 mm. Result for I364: 1.087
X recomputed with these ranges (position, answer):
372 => 1.095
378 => 1.115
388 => 1.152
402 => 0.7653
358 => 1.085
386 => 1.153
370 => 1.107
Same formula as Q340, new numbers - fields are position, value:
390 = 1.124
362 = 1.067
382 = 1.115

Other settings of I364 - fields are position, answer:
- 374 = 1.103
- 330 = 1.085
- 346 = 1.067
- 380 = 1.093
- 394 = 1.104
